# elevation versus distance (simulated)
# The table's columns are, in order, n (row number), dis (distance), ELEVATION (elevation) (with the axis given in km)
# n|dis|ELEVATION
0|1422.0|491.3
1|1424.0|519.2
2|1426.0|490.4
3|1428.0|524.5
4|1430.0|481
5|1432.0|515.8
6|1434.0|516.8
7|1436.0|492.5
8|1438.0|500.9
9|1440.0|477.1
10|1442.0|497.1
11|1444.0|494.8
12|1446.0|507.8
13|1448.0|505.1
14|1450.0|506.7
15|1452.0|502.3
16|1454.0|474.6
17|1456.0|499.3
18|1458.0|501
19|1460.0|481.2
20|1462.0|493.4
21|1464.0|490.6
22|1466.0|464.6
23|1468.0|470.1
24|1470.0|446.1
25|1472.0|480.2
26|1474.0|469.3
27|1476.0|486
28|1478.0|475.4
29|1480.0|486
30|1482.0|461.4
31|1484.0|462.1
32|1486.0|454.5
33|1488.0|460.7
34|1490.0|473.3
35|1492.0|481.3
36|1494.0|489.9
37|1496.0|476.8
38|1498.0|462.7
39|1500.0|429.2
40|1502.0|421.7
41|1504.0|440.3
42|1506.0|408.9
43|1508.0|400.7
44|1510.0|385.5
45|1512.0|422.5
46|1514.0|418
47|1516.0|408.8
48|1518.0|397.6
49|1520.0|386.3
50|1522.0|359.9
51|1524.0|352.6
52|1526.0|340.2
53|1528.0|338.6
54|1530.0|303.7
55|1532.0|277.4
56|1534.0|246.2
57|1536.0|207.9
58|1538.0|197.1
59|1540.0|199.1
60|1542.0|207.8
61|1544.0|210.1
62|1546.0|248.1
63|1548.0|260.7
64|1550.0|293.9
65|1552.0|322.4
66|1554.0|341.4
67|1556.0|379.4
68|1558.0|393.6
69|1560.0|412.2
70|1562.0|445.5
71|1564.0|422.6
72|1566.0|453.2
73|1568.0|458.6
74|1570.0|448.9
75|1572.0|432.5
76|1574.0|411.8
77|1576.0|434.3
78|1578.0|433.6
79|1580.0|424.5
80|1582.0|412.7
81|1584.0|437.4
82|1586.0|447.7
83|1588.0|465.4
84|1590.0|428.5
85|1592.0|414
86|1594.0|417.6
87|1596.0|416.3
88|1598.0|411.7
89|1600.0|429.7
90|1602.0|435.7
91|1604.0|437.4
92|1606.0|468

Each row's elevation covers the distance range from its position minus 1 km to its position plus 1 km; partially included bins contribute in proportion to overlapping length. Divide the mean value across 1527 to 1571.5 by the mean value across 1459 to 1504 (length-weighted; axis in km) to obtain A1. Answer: 0.7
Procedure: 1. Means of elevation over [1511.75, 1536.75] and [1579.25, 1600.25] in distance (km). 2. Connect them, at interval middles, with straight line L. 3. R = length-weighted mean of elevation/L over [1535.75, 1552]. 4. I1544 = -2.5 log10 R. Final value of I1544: 0.489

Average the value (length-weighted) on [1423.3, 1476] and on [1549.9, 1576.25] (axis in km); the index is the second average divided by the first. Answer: 0.83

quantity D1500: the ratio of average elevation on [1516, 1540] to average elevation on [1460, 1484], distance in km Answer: 0.65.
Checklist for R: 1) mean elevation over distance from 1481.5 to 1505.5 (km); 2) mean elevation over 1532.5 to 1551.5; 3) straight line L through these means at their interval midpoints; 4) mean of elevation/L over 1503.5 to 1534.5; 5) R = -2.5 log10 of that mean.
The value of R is -0.09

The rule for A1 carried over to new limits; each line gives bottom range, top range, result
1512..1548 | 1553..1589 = 1.41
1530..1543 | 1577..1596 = 1.88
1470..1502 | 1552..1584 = 0.89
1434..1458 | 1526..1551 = 0.51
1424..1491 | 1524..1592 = 0.73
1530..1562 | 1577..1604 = 1.50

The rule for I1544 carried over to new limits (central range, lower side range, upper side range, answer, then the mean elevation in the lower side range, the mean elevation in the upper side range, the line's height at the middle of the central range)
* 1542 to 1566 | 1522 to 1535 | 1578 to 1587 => 0.10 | 314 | 431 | 369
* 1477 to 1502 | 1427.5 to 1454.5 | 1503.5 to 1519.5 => -0.07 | 500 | 409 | 437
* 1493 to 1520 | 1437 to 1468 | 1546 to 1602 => 0.07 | 492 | 407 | 454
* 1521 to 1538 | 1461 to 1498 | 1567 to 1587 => 0.46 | 473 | 434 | 453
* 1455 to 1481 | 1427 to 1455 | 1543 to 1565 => -0.04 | 500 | 339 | 461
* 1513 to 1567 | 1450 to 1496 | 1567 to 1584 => 0.34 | 478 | 432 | 448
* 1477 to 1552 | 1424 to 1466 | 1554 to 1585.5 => 0.23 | 497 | 424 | 457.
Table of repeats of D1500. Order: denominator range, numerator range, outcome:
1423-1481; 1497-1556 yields 0.68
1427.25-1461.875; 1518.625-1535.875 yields 0.64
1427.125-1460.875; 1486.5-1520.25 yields 0.87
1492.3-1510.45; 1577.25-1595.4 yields 0.98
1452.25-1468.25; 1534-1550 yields 0.46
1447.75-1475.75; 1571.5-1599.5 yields 0.88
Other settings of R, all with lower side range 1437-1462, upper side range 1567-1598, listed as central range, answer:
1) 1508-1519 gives 0.147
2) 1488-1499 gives -0.002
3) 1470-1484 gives 0.021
